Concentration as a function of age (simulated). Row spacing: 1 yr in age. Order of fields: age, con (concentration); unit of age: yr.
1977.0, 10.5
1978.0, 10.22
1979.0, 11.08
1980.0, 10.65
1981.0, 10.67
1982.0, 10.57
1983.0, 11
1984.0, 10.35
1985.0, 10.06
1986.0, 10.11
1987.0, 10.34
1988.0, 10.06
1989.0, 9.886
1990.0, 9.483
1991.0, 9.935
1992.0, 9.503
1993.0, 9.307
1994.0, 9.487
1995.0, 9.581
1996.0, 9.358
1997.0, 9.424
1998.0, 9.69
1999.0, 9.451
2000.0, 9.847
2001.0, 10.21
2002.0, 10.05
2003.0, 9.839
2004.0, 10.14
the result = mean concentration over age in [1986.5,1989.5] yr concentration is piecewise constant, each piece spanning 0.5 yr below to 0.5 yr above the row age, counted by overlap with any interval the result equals 10.1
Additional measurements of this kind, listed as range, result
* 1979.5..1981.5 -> 10.7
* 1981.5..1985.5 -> 10.5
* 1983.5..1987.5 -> 10.2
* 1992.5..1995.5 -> 9.46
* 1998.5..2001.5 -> 9.84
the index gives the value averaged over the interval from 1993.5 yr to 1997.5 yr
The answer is 9.46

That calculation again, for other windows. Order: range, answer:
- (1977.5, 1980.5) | 10.7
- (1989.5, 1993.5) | 9.56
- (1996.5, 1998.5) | 9.56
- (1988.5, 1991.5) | 9.77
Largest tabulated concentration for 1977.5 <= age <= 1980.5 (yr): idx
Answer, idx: 11.08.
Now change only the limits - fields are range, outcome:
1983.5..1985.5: 10.35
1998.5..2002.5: 10.21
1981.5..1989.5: 11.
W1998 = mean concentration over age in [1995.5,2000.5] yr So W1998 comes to 9.55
